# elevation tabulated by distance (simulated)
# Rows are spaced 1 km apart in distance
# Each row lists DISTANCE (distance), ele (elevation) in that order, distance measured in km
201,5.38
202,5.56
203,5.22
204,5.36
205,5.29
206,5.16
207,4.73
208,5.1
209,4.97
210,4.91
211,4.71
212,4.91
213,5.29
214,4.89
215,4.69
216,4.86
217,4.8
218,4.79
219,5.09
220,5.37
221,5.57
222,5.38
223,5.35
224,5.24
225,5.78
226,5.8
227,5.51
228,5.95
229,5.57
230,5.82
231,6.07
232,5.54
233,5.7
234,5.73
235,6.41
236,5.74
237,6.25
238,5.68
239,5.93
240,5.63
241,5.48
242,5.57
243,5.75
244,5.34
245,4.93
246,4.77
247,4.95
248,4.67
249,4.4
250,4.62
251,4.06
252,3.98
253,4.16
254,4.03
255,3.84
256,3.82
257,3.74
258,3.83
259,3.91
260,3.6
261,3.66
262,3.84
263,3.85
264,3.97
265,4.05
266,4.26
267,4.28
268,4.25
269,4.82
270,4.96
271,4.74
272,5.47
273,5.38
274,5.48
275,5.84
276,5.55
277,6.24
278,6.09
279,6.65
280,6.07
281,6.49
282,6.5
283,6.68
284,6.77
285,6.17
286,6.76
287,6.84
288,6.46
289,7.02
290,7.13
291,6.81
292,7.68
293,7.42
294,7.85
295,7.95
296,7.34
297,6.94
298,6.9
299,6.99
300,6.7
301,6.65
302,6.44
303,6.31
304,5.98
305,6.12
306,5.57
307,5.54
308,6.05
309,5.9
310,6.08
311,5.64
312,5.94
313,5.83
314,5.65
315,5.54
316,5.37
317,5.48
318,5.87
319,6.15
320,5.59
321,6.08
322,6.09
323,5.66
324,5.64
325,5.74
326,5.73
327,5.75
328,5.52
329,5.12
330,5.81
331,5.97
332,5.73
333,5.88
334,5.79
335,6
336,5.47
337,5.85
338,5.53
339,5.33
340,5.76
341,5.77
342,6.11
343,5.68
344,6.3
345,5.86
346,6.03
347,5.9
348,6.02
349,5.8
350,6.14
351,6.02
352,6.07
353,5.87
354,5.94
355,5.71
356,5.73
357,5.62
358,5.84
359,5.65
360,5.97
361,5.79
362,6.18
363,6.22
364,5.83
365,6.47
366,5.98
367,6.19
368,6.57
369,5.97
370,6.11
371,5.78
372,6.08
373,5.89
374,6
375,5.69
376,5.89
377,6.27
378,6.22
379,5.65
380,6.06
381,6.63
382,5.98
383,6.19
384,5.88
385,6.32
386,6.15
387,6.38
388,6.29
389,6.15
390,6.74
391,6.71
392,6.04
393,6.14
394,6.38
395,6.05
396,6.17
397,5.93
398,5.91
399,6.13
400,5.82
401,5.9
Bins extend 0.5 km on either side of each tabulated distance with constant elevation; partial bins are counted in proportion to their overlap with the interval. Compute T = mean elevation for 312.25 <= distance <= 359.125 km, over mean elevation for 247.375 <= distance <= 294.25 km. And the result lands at 1.10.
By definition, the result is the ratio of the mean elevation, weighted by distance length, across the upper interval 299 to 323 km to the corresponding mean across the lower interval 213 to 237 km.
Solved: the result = 1.1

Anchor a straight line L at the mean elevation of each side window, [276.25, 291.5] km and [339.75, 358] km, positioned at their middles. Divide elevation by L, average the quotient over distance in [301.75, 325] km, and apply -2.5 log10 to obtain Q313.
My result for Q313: 0.08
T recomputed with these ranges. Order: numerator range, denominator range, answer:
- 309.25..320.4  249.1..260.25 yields 1.44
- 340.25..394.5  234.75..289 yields 1.18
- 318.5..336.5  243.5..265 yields 1.38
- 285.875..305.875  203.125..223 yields 1.36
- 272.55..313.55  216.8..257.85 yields 1.25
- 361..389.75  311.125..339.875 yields 1.07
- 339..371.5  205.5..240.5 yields 1.10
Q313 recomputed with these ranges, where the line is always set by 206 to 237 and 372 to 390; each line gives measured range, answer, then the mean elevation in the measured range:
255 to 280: 0.189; 4.69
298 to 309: -0.092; 6.25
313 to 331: 0.024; 5.71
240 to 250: 0.075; 5.1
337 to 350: 0.015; 5.85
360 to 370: -0.015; 6.12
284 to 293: -0.210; 6.89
